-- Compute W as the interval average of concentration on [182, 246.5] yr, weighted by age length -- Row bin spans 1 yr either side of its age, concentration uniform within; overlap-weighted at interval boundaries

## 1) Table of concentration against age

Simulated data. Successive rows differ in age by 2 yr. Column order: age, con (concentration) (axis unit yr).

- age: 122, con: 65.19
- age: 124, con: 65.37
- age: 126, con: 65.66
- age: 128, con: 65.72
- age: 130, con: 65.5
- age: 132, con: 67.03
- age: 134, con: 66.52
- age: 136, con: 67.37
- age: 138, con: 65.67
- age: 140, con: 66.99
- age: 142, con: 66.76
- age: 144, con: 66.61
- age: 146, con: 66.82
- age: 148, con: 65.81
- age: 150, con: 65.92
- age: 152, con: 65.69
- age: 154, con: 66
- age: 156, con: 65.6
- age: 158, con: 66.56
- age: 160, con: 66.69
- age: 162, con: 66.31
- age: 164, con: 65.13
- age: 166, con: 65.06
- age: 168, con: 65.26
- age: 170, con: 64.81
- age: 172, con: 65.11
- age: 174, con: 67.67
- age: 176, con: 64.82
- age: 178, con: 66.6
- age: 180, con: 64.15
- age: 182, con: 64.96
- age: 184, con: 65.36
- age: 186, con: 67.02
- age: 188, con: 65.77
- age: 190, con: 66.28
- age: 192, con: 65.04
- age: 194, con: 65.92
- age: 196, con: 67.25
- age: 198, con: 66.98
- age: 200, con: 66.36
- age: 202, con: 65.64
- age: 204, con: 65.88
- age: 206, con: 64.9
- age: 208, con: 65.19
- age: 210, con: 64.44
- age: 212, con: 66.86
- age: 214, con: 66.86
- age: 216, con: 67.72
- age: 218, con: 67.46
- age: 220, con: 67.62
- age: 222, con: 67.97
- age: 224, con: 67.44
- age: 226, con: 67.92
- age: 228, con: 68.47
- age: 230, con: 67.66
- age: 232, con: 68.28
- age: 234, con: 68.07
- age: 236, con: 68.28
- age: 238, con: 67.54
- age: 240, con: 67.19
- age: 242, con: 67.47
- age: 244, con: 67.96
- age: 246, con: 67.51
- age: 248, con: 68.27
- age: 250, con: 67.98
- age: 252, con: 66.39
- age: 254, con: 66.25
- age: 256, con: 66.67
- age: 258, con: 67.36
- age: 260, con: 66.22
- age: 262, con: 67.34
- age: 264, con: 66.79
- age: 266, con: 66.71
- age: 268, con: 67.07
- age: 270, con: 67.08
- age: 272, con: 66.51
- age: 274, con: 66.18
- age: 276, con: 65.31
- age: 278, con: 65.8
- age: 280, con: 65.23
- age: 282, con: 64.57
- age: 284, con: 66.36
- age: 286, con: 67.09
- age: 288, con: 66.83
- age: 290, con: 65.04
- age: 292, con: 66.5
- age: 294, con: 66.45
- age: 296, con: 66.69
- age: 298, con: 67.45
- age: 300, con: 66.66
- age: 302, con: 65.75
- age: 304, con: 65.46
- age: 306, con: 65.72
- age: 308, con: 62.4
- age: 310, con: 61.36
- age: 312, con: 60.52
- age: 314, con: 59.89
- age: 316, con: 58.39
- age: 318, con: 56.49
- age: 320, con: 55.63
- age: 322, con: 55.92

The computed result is 66.8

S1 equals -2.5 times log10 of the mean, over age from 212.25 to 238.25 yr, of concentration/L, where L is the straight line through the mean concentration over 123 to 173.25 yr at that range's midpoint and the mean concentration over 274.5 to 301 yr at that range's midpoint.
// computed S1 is -0.027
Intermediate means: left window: 66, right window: 66.2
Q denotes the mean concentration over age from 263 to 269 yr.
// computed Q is 66.9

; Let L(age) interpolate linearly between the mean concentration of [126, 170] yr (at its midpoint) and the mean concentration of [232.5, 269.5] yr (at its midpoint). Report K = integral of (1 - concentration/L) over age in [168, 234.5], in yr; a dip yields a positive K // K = 0.3 yr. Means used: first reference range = 66.1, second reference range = 67.3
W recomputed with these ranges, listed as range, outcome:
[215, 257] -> 67.6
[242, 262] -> 67.2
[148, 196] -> 65.8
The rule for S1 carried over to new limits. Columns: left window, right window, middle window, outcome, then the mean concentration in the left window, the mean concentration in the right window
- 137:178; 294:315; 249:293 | -0.03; 66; 64.3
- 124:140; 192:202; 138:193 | 0.01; 66.2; 66.4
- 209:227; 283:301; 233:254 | -0.01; 67.1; 66.6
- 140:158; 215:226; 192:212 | 0.02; 66.2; 67.7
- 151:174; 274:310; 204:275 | -0.02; 65.7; 65.7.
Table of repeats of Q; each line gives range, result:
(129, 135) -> 66.4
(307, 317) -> 60.5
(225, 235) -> 68.1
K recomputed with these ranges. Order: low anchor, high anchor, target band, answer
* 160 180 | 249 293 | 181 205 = -0.1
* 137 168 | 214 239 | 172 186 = 0.2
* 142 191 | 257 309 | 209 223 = -0.2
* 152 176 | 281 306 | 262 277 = -0.1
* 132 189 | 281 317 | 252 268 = -0.4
